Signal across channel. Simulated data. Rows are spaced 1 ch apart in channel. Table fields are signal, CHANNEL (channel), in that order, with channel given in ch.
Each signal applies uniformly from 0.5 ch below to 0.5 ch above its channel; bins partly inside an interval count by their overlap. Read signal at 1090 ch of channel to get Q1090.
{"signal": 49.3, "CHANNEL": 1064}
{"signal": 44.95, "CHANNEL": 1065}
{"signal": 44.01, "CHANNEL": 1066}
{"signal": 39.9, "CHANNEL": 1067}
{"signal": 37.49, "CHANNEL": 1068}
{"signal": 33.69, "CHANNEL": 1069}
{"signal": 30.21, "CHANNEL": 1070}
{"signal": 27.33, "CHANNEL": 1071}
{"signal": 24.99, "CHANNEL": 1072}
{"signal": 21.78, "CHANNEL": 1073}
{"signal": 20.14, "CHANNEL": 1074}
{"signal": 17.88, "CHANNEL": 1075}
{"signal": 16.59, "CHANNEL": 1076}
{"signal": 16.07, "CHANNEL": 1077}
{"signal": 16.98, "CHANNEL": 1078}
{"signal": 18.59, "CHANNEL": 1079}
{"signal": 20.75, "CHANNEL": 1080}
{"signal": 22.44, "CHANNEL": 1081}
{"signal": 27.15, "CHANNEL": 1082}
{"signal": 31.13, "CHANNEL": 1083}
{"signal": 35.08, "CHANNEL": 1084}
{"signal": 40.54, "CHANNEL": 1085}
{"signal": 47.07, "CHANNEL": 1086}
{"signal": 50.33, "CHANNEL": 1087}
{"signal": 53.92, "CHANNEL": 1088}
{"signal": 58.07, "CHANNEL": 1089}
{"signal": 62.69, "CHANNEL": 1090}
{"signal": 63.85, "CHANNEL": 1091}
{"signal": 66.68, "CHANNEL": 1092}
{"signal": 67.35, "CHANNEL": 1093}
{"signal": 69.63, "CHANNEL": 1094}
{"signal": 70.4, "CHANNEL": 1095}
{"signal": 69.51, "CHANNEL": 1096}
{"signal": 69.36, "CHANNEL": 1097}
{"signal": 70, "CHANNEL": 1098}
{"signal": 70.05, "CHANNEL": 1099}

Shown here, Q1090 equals 62.69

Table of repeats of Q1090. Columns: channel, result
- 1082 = 27.15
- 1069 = 33.69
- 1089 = 58.07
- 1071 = 27.33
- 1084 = 35.08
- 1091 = 63.85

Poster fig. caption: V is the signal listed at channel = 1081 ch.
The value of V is 22.44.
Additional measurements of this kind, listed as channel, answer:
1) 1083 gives 31.13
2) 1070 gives 30.21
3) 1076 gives 16.59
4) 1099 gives 70.05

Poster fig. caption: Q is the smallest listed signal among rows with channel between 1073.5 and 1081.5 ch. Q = 16.07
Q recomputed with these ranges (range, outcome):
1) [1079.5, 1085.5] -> 20.75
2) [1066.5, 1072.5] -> 24.99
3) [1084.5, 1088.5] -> 40.54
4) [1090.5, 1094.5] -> 63.85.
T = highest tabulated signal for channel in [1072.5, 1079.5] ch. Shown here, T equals 21.78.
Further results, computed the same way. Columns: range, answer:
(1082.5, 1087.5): 50.33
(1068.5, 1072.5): 33.69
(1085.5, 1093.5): 67.35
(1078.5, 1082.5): 27.15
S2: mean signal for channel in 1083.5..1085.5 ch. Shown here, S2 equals 37.8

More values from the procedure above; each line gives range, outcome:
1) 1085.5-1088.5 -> 50.4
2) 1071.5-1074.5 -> 22.3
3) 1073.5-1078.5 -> 17.5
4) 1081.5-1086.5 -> 36.2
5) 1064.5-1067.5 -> 43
